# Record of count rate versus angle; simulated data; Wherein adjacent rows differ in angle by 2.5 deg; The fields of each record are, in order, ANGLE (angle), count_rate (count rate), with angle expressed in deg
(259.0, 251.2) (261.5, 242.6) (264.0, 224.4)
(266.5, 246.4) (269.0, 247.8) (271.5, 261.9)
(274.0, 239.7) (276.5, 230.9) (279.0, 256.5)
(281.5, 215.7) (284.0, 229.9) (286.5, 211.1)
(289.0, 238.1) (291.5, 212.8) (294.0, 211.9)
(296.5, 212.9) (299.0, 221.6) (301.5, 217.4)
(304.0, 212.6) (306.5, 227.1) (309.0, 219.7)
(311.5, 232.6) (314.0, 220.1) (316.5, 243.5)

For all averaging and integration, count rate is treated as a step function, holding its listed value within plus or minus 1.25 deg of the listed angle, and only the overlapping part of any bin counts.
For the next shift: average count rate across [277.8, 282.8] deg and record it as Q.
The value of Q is 236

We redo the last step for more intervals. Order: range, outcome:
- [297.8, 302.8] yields 219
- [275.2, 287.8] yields 229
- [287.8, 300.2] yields 219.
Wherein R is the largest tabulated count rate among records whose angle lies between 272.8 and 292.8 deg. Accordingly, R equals 256.5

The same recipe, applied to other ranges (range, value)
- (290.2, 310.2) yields 227.1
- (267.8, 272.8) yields 261.9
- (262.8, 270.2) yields 247.8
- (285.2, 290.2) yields 238.1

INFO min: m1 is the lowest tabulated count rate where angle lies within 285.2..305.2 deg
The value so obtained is 211.1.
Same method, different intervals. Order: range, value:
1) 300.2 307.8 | 212.6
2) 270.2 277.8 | 230.9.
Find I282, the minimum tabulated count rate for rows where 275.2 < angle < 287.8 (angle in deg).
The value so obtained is 211.1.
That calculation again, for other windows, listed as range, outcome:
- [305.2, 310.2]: 219.7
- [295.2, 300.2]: 212.9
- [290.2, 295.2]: 211.9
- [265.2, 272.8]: 246.4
